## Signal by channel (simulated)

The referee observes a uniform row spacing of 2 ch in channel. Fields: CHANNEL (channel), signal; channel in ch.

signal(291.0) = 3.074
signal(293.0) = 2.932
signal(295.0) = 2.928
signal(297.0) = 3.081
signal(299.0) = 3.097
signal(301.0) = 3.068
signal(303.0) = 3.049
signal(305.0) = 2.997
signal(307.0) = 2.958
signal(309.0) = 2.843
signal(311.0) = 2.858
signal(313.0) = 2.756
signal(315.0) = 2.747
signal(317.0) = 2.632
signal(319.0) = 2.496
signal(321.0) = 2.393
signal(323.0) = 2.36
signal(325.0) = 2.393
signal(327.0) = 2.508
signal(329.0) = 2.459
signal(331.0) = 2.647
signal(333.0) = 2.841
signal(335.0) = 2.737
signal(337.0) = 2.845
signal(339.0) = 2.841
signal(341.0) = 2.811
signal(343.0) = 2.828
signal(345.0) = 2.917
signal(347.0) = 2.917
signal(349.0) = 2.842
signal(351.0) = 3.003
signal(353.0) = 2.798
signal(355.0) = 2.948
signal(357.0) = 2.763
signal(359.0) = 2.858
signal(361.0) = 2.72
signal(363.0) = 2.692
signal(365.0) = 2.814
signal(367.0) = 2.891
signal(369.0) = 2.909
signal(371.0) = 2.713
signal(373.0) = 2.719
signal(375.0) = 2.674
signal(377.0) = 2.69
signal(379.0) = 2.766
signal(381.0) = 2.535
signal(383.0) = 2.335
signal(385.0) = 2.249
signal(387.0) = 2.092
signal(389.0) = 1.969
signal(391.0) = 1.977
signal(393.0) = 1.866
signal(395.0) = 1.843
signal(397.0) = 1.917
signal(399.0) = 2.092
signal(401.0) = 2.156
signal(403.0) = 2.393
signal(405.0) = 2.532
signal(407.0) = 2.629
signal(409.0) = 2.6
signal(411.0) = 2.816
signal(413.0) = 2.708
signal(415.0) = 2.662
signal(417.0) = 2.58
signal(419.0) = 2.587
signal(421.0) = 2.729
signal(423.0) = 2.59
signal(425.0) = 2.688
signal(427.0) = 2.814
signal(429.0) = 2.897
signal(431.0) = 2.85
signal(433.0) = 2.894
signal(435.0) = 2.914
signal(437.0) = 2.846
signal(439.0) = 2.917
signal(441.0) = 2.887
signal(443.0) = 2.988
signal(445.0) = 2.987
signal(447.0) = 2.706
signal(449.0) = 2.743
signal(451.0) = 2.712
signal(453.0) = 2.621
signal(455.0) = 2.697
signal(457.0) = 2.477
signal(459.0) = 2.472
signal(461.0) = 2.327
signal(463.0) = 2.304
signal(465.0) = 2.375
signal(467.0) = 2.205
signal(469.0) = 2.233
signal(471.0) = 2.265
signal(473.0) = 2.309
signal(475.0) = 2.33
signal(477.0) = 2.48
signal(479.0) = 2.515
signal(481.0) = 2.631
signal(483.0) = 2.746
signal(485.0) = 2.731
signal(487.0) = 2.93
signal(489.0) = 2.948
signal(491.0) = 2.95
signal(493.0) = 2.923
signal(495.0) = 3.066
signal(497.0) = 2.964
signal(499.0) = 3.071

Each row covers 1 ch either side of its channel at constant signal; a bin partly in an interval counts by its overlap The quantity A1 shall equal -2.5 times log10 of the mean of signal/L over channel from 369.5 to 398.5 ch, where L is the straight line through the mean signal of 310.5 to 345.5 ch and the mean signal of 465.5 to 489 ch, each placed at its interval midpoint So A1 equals 0.13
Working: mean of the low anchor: 2.66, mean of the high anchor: 2.51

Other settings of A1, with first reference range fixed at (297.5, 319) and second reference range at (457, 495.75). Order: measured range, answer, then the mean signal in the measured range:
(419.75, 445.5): -0.078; 2.84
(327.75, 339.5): 0.046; 2.72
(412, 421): 0.013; 2.64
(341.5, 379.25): -0.012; 2.81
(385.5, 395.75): 0.355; 1.97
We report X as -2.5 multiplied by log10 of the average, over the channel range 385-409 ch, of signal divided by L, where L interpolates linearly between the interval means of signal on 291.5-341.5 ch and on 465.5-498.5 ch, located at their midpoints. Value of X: 0.25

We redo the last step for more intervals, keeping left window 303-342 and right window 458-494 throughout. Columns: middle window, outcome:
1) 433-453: -0.11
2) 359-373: -0.05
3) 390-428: 0.08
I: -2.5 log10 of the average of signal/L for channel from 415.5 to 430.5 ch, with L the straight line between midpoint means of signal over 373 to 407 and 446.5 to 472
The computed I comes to -0.14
